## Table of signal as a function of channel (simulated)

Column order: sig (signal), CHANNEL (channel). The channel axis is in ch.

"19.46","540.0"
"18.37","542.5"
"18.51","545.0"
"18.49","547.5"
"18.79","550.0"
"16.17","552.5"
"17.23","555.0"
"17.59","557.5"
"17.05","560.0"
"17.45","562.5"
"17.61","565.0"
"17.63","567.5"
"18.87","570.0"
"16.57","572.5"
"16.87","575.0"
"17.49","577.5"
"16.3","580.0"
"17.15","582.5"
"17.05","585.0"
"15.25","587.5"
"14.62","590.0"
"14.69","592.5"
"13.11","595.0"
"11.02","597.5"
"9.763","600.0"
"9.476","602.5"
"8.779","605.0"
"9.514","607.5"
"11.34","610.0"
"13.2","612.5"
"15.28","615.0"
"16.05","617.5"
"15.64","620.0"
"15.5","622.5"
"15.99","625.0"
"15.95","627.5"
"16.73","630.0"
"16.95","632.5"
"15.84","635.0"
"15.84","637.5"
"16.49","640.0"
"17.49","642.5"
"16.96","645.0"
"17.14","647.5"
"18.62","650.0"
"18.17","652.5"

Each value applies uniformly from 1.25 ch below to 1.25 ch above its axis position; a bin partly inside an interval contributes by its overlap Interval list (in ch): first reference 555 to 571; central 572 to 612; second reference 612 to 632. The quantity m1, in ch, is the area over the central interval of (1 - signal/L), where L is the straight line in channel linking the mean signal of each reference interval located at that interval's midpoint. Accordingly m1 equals 7.5 ch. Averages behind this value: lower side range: 17.6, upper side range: 15.7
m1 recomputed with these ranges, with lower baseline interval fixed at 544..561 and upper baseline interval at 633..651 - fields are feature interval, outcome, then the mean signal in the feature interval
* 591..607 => 5.7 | 11.1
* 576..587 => 0.3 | 16.9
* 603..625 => 5.0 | 13.2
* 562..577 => 0.0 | 17.5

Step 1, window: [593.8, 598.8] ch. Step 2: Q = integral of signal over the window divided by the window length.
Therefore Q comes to 12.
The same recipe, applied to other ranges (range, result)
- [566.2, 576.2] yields 17.5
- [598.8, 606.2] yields 9.34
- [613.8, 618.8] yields 15.7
